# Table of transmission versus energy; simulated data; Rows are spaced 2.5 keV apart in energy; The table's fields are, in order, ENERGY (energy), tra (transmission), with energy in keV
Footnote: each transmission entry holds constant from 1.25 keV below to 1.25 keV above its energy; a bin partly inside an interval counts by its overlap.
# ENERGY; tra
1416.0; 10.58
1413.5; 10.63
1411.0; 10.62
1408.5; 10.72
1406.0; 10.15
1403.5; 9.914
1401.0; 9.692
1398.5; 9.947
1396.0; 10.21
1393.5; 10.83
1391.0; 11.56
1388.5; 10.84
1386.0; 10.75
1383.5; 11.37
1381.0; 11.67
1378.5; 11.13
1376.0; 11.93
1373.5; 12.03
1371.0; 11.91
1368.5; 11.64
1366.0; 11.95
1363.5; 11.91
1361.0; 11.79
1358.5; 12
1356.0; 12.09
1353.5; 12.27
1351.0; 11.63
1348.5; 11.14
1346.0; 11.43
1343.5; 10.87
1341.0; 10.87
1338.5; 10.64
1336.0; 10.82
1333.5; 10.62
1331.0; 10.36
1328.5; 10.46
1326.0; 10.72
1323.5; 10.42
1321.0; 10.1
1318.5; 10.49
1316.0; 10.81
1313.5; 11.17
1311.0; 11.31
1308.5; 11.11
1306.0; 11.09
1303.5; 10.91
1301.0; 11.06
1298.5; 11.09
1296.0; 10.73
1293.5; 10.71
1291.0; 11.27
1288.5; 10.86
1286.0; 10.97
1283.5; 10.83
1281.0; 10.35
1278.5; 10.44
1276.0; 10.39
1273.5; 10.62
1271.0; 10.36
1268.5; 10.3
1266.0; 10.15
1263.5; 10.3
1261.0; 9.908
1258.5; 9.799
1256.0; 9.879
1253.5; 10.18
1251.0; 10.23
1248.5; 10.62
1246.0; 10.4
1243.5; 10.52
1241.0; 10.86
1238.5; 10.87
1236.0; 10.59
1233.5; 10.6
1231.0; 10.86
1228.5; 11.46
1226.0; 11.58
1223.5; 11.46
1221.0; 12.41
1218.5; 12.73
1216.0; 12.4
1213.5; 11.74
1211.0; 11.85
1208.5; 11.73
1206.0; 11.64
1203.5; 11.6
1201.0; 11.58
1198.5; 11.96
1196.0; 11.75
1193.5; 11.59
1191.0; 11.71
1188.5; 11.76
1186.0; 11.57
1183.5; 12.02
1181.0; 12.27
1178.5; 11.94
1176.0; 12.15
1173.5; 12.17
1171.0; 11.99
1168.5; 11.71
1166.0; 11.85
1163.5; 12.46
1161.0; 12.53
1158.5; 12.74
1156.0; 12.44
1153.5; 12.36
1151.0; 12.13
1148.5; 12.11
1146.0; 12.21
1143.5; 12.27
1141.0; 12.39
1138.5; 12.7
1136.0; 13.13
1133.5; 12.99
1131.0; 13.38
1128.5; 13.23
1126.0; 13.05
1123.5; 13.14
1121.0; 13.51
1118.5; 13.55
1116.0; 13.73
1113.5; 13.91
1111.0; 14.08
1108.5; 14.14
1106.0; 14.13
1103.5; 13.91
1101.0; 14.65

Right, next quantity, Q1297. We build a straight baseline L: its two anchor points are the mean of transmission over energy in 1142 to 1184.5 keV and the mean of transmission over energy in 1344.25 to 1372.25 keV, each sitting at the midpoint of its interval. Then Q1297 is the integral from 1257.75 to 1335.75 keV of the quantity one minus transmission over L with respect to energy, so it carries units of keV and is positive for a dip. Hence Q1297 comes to 8.3 keV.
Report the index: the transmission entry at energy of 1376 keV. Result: 11.93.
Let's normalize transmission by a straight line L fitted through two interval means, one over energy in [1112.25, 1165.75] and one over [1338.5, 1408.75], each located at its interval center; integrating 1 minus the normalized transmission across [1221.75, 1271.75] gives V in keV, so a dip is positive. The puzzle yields 6.3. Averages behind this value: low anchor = 12.8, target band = 10.6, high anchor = 11.2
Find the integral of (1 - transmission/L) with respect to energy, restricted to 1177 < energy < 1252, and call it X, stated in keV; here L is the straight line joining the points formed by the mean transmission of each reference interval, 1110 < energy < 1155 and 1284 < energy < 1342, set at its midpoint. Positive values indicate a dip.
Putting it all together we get 3.23 keV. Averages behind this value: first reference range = 13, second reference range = 10.8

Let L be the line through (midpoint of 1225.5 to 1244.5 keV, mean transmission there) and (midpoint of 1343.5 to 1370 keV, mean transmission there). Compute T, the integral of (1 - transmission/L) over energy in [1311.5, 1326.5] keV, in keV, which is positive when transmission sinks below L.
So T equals 1.1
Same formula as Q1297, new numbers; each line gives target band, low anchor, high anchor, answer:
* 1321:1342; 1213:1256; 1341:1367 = 1.8 keV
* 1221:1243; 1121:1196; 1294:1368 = 1.4 keV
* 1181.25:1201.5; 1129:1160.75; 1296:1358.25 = 0.7 keV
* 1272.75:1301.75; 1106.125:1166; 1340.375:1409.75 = 2.7 keV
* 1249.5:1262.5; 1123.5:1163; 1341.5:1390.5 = 2.3 keV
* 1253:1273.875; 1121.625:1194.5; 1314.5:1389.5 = 2.8 keV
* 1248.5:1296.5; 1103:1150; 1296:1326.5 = 3.8 keV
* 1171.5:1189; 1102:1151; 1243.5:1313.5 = 0.4 keV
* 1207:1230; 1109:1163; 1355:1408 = 0.8 keV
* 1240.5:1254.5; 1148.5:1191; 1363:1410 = 1.5 keV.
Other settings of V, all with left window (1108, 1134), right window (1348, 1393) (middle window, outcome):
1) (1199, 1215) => 1.4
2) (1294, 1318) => 2.2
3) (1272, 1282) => 1.5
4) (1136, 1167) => 2.1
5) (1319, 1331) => 1.6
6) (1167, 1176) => 0.8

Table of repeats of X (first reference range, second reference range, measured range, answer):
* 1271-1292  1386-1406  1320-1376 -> -3.9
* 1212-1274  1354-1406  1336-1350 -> 0.2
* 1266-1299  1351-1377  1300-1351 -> 2.2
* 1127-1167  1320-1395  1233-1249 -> 1.8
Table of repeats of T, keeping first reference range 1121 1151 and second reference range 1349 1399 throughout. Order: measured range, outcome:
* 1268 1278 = 1.34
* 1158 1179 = 0.75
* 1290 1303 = 1.04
